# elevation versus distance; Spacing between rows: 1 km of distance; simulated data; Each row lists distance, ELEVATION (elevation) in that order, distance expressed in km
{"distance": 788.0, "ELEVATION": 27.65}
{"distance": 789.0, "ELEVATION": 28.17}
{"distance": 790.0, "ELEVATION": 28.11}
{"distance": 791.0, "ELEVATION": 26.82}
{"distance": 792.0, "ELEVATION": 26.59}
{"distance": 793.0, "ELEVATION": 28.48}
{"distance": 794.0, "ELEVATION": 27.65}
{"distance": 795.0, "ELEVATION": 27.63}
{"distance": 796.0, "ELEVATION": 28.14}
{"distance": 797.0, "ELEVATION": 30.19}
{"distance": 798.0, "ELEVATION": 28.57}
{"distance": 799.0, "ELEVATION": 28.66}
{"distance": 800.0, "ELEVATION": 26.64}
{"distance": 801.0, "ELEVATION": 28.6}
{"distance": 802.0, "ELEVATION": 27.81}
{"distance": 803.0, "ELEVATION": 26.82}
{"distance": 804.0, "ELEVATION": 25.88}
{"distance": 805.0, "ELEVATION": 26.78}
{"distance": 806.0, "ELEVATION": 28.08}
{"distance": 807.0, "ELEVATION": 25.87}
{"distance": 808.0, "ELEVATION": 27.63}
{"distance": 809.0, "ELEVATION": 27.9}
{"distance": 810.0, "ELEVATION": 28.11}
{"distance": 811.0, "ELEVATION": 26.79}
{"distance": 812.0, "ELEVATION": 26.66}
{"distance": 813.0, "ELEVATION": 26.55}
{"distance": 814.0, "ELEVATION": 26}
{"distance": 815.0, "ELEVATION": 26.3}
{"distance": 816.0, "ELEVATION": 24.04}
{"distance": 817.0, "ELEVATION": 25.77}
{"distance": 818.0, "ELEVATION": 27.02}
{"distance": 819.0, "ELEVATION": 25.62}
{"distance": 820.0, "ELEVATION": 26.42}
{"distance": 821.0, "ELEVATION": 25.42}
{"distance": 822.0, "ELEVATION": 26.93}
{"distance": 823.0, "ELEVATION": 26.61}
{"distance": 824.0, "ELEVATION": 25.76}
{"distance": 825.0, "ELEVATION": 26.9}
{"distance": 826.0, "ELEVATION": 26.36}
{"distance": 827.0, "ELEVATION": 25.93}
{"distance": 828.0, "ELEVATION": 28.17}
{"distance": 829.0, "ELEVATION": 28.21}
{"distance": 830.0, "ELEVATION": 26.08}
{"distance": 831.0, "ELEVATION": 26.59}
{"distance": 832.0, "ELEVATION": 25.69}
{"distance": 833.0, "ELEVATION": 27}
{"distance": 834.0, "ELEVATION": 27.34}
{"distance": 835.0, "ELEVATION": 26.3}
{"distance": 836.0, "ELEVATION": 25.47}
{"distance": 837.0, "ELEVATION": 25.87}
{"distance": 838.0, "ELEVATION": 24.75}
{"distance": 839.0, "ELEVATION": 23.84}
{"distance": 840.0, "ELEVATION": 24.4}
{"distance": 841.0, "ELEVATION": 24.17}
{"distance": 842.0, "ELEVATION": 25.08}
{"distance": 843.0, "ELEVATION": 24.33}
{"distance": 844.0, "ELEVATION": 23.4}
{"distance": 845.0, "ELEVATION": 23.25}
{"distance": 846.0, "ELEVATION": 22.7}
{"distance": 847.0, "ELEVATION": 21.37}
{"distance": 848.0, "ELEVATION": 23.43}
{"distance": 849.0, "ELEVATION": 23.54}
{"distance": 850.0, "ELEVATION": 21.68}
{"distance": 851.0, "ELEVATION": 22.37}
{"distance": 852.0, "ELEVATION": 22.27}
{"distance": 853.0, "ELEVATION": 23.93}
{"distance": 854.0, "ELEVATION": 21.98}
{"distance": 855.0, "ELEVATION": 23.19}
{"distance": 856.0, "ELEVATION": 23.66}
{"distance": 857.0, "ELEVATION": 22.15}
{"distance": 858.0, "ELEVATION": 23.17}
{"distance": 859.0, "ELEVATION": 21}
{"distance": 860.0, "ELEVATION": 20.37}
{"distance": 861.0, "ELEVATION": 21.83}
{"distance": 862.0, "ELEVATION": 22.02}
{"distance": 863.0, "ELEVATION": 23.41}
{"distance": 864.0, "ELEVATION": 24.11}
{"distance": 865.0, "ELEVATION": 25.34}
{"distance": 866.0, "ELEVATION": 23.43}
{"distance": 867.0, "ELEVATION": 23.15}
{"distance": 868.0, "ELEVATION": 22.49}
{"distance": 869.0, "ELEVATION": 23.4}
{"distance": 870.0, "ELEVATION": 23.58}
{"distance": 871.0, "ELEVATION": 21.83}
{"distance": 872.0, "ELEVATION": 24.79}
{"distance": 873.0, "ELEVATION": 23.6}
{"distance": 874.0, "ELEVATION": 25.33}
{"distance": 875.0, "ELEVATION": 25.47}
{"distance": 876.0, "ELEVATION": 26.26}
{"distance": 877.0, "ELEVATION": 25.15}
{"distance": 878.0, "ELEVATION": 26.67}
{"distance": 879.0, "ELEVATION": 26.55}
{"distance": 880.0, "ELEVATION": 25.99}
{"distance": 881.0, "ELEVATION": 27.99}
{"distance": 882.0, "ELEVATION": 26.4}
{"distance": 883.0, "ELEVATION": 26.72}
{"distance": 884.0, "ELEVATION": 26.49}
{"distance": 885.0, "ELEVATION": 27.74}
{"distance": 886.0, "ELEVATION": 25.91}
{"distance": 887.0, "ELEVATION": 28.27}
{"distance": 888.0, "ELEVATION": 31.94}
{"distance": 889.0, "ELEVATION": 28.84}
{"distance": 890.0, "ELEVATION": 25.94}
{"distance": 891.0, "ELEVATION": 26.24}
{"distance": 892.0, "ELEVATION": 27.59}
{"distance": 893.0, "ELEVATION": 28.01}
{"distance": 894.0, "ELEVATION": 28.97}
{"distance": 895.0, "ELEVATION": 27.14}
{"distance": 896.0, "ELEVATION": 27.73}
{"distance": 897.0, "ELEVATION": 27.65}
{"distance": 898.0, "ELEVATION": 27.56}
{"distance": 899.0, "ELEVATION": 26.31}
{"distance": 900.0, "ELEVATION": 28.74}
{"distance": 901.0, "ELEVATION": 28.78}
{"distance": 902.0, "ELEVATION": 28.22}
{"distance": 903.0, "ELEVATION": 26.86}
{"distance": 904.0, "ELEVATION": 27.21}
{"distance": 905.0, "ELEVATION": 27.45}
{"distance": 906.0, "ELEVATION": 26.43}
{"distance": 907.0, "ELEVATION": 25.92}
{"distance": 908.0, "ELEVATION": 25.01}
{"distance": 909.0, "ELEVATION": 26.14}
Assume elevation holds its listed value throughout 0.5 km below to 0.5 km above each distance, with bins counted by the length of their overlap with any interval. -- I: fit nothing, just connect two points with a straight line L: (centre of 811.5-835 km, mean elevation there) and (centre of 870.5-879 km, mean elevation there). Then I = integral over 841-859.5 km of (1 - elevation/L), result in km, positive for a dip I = 2.0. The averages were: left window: 26.4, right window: 25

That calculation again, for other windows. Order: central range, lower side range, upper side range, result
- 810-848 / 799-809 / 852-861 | -1.11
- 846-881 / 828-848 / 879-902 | 3.69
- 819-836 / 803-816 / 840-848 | -1.00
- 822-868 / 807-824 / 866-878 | 1.85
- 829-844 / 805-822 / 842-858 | -0.76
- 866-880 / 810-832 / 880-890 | 1.48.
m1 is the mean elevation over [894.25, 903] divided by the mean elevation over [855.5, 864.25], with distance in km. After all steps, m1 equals 1.24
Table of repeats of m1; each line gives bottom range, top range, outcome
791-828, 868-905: 0.99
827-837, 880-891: 1.03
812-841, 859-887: 0.95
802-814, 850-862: 0.83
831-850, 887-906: 1.13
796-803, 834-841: 0.89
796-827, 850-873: 0.85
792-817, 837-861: 0.85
